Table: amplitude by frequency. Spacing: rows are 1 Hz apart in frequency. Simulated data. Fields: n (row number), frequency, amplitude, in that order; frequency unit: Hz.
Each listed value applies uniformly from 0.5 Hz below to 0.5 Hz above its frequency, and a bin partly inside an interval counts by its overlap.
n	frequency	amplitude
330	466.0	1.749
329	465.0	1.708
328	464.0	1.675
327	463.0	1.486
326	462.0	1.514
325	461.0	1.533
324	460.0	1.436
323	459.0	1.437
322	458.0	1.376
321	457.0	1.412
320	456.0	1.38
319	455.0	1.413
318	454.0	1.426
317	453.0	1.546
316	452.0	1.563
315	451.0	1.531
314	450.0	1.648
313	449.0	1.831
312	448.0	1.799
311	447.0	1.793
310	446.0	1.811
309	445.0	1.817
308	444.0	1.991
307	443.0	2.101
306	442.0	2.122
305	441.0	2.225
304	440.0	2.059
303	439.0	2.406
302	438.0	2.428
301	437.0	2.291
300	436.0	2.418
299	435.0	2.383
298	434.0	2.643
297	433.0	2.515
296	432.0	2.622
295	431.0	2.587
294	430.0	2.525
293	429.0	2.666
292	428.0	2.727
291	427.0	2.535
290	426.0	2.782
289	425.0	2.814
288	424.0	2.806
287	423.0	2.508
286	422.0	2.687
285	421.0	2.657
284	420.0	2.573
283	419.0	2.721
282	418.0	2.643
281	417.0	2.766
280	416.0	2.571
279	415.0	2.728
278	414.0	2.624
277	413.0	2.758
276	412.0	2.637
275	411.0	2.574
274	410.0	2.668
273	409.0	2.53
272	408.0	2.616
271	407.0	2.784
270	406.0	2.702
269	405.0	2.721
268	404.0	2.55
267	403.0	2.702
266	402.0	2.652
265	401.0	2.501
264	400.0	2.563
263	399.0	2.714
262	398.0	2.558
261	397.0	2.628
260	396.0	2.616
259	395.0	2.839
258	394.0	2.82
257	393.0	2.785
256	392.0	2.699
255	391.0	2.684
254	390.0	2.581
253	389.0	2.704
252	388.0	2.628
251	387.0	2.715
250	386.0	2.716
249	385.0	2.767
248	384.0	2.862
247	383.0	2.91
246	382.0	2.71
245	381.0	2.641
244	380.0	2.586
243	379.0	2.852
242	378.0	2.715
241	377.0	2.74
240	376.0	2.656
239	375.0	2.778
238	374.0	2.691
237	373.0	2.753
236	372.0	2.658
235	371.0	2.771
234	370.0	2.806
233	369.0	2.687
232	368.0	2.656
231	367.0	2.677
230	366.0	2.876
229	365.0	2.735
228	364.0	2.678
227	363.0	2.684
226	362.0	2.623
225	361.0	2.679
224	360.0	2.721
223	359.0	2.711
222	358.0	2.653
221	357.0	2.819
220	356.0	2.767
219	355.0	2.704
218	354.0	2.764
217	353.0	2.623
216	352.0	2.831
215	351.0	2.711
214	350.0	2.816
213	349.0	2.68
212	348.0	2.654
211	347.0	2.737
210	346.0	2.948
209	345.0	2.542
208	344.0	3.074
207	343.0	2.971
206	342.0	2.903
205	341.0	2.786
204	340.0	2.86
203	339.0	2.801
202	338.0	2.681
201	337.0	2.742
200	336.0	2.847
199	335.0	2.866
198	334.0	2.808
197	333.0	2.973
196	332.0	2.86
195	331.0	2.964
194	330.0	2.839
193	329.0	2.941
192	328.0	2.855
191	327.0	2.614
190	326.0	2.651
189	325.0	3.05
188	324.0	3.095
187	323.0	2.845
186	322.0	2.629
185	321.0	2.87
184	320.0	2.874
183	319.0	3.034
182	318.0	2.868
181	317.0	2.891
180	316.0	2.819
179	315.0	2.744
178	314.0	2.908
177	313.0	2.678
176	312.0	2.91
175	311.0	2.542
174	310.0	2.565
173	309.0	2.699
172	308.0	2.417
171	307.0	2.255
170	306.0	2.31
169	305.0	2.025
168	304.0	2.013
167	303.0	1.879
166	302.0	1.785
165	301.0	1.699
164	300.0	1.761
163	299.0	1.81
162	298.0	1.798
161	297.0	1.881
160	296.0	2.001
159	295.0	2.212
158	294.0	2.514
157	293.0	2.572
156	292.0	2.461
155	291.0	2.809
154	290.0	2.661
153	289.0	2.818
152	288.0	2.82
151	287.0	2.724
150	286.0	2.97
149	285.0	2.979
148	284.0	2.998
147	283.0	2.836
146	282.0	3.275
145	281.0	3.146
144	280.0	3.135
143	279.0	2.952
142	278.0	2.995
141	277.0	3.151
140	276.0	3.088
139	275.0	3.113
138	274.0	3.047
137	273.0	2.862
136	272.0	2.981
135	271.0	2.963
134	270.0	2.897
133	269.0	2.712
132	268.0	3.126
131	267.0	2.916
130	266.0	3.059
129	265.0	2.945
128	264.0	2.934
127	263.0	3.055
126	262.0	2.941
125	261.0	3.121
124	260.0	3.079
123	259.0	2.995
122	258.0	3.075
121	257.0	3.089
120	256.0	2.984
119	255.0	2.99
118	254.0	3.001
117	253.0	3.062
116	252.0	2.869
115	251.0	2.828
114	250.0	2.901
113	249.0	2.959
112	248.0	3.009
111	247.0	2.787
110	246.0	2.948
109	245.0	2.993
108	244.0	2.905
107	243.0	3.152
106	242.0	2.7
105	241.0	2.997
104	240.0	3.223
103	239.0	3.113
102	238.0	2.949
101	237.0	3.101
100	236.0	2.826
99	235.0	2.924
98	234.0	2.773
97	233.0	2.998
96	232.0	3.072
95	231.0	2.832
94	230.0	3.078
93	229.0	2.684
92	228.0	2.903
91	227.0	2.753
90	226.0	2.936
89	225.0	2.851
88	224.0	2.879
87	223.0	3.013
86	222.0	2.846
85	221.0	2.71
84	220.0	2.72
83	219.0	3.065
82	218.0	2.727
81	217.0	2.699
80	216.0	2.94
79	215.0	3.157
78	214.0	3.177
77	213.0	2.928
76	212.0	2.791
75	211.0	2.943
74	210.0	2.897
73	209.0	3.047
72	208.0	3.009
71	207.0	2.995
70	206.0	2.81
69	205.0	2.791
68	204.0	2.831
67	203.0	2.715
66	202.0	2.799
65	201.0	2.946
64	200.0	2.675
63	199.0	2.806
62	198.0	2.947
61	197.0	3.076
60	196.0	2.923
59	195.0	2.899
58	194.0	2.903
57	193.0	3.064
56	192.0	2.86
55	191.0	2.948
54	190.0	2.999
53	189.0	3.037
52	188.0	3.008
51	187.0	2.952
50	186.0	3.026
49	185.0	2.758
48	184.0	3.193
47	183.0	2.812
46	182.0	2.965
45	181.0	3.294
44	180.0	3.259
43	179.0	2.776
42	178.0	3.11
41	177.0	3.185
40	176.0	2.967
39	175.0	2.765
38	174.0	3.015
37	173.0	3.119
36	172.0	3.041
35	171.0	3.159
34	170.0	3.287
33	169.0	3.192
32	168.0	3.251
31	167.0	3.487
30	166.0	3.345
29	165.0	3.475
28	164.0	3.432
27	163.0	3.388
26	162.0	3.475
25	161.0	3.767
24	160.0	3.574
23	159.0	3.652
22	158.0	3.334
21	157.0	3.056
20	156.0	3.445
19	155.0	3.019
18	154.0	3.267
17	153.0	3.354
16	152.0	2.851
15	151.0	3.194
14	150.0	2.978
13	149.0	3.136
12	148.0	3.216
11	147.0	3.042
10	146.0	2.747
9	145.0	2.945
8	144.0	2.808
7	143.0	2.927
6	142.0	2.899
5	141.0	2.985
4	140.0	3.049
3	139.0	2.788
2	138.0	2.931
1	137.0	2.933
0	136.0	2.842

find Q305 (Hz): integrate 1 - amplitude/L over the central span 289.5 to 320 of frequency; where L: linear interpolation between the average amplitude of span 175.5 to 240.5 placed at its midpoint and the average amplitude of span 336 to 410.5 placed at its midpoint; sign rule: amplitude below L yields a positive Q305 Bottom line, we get 4.5 Hz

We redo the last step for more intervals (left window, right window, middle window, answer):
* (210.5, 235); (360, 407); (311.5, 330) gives -0.5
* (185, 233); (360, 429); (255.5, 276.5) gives -1.2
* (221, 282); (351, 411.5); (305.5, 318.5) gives 0.8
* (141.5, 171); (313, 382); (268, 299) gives 1.7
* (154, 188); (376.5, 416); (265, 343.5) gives 4.9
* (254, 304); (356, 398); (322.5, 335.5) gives -0.7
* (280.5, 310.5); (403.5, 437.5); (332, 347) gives -2.1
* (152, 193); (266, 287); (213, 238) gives 1.5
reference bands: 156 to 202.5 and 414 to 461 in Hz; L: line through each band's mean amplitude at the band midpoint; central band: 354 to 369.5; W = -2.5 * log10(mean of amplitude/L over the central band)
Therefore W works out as -0.11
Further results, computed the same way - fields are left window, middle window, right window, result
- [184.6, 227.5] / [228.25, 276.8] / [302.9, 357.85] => -0.05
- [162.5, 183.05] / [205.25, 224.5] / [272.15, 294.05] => 0.06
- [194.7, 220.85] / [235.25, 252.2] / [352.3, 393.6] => -0.04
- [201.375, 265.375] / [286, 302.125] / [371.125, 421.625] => 0.23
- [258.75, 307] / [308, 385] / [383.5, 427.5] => -0.04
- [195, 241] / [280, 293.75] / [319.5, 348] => 0.00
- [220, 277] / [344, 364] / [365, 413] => 0.01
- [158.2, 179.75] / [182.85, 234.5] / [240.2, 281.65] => 0.08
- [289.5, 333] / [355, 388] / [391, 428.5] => -0.04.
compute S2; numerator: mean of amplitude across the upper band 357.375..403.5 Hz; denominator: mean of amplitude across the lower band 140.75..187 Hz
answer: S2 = 0.9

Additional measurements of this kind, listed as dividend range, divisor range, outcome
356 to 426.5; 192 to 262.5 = 0.92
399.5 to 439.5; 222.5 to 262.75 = 0.88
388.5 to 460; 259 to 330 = 0.87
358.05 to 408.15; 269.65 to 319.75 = 1.03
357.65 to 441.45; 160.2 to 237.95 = 0.88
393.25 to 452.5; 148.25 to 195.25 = 0.78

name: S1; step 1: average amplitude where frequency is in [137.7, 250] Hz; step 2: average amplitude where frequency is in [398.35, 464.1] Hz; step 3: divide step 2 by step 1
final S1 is 0.8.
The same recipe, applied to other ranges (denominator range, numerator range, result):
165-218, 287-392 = 0.89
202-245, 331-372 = 0.95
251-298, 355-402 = 0.94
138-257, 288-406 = 0.88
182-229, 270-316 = 0.89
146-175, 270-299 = 0.85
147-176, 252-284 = 0.93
